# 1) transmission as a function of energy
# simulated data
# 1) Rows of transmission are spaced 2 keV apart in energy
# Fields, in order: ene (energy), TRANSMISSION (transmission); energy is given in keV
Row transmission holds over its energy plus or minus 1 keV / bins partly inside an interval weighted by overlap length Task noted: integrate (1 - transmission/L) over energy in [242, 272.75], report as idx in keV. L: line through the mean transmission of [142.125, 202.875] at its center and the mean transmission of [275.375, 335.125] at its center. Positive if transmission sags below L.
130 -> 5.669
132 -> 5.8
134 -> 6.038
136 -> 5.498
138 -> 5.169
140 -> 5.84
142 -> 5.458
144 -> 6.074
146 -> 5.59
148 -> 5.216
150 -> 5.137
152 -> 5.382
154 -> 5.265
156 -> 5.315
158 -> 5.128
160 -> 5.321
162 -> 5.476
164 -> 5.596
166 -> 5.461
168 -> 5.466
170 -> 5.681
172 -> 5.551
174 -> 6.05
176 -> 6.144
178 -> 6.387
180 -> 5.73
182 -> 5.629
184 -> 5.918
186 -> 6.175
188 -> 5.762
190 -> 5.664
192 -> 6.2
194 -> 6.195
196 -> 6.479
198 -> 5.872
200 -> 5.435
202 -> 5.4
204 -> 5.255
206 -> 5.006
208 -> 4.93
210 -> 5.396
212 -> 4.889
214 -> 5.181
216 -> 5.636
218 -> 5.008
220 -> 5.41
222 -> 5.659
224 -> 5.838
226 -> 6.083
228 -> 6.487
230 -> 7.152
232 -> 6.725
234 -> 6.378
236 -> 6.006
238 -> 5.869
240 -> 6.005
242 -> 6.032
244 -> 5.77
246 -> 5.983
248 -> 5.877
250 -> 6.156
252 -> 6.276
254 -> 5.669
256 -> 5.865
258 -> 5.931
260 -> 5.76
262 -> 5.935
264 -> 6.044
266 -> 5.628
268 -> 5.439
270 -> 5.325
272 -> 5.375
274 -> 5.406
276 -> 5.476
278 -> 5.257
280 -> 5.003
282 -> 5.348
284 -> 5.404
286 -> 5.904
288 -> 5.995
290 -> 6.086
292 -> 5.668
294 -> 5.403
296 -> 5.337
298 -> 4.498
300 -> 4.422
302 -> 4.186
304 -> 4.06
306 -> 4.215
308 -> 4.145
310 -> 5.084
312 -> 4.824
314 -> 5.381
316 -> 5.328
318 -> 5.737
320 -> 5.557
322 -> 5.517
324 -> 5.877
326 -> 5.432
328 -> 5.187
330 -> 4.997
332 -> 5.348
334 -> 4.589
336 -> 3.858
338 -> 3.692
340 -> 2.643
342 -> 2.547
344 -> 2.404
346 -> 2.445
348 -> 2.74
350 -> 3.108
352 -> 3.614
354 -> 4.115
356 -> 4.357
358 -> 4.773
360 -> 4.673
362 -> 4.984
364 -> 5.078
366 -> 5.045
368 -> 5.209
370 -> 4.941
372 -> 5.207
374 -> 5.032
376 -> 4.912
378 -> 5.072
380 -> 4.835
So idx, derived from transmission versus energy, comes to -2.61 keV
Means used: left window 5.69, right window 5.17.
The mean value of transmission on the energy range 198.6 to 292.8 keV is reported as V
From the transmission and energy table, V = 5.71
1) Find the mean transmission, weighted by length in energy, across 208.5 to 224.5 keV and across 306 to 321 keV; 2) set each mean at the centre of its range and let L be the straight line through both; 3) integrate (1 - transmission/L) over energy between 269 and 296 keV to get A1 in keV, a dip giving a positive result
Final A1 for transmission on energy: -1.7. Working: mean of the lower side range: 5.35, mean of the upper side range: 5.09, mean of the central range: 5.51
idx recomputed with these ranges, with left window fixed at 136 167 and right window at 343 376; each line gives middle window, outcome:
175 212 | -3.8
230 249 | -4.6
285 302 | -2.6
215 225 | -0.9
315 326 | -2.7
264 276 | -1.8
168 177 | -0.8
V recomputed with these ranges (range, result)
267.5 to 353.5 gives 4.73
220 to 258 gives 6.08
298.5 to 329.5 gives 4.99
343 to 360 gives 3.52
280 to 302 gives 5.33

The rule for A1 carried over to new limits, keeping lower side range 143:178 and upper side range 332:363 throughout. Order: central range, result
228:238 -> -3.4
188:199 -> -1.8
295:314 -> -2.1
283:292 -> -3.2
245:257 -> -3.4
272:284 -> -2.6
